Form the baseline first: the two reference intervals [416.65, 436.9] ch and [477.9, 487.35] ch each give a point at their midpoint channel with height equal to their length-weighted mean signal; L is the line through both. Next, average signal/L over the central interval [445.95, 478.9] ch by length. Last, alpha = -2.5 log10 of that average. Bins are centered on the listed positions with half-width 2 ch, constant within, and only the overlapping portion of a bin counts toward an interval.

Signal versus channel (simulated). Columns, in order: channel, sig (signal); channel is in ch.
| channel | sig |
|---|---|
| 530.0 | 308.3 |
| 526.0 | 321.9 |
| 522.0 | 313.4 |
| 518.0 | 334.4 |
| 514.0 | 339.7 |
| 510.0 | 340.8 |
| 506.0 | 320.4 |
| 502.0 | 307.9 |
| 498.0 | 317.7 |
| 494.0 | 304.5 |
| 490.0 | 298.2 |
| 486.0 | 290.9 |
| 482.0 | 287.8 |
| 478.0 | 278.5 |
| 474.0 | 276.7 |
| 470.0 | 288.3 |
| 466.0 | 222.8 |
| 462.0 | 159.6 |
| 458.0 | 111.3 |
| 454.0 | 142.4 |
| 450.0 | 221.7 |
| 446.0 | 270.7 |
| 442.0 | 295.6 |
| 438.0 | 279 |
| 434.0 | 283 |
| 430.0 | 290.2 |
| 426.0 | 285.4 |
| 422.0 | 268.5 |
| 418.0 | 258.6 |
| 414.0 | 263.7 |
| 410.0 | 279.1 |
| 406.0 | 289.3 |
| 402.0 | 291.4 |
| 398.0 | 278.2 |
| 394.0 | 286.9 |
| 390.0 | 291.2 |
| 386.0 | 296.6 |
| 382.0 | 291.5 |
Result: 0.31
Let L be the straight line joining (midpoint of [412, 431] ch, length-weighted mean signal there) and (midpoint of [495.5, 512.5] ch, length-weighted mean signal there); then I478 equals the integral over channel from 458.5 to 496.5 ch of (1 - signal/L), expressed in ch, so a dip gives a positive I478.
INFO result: 5.6 ch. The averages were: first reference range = 272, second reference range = 322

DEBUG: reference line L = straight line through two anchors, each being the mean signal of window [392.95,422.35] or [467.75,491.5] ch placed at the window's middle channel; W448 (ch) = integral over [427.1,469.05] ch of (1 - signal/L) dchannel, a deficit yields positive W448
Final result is 7.6 ch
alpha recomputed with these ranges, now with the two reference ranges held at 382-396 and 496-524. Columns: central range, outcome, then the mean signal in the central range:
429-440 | 0.08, 284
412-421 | 0.14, 262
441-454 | 0.26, 242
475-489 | 0.11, 286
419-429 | 0.09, 276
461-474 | 0.30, 237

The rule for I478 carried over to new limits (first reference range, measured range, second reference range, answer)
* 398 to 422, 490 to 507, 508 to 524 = 0.6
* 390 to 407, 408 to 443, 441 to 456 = -3.2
